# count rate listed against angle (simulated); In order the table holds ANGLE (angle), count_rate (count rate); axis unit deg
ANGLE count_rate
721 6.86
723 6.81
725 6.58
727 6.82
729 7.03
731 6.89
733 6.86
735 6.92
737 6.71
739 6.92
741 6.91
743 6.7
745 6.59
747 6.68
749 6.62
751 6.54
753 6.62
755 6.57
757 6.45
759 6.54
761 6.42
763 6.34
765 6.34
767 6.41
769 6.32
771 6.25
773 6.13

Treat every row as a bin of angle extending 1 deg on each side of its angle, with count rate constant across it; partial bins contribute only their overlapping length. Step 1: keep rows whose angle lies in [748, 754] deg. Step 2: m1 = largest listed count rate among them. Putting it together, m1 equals 6.62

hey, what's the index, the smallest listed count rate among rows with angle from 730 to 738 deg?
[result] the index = 6.71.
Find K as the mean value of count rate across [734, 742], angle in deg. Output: 6.87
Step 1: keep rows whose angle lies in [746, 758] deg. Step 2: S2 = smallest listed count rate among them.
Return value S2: 6.45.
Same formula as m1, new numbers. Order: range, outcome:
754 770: 6.57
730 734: 6.89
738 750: 6.92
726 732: 7.03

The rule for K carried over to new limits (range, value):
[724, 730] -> 6.81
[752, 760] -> 6.54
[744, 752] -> 6.61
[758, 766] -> 6.41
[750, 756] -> 6.58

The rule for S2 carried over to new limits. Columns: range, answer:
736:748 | 6.59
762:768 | 6.34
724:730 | 6.58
